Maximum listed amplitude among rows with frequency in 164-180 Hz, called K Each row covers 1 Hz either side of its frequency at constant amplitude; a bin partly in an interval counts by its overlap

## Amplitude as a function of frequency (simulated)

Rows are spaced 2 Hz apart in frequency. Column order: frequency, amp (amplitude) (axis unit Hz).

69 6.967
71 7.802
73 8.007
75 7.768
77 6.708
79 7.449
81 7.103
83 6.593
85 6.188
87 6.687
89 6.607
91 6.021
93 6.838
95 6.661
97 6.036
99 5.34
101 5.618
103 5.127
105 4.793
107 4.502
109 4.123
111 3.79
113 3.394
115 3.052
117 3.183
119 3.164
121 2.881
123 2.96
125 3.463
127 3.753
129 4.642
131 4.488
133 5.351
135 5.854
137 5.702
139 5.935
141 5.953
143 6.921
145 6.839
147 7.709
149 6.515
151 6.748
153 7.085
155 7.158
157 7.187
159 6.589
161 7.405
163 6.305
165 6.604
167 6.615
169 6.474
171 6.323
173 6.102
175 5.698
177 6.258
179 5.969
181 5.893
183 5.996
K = 6.615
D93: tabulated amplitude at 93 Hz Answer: 6.838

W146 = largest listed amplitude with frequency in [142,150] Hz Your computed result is 7.709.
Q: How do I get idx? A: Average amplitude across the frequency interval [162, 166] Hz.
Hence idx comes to 6.45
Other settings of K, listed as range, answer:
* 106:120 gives 4.502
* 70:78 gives 8.007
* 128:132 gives 4.642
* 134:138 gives 5.854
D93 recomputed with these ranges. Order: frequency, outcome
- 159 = 6.589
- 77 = 6.708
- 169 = 6.474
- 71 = 7.802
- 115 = 3.052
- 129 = 4.642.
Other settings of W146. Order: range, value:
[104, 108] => 4.793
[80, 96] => 7.103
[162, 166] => 6.604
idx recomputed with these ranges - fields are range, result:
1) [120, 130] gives 3.54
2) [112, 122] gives 3.13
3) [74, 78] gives 7.24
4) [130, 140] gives 5.47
